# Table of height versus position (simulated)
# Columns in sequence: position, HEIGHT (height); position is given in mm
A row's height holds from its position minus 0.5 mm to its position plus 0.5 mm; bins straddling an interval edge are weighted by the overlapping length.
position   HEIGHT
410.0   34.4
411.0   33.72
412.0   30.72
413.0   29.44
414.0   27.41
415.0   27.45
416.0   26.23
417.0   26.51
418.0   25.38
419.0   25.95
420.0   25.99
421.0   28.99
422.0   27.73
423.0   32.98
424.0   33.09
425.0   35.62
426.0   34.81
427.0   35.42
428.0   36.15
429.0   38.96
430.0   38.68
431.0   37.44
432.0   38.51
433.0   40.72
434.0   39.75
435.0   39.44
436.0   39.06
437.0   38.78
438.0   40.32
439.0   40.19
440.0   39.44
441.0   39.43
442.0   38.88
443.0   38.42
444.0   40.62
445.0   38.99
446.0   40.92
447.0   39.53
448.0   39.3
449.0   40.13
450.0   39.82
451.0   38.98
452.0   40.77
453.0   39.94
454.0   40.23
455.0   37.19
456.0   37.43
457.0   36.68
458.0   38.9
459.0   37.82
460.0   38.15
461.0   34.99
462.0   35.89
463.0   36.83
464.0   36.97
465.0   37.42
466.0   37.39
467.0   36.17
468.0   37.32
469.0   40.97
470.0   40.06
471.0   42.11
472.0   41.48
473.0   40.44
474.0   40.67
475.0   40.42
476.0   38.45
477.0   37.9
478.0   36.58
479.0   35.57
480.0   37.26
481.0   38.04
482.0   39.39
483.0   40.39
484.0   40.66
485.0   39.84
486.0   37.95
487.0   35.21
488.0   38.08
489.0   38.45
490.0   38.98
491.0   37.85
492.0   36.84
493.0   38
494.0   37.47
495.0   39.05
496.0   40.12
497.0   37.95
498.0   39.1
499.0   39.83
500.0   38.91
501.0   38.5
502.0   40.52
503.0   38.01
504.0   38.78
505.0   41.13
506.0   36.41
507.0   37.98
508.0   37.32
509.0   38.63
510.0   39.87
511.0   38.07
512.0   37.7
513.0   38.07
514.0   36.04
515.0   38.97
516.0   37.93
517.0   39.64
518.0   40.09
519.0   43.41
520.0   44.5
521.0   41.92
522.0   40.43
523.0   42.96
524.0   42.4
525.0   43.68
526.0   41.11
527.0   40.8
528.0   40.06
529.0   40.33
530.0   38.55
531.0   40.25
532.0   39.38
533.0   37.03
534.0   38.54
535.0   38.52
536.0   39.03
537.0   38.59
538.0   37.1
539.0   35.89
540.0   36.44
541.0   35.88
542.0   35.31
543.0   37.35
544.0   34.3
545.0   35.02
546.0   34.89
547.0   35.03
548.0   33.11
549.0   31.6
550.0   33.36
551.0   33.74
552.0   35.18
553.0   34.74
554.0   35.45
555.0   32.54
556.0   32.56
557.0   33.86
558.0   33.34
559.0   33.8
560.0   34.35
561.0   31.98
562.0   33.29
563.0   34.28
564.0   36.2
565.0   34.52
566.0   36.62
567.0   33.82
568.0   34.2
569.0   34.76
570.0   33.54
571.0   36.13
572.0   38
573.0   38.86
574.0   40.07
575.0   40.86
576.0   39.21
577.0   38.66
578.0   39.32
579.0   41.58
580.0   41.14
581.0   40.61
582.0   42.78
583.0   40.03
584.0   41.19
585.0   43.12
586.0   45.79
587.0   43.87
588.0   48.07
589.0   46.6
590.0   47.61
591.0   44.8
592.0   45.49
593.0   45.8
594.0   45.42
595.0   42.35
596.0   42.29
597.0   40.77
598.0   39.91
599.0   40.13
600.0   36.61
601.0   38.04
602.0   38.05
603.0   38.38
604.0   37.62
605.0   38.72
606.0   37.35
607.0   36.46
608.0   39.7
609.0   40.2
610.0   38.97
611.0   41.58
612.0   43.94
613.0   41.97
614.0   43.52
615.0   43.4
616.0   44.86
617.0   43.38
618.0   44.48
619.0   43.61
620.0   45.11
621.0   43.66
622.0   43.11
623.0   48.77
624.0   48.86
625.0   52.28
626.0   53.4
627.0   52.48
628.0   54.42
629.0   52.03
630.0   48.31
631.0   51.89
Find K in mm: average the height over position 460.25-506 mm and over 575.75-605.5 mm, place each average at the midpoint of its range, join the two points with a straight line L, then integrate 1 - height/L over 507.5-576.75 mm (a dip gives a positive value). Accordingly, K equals 5.3 mm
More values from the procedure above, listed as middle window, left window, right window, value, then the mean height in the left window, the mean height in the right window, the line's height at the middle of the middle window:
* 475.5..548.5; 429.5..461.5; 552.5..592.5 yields 0.4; 39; 38.4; 38.7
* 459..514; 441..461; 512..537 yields 1.5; 39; 40.1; 39.5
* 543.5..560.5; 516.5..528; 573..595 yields 3.4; 41.8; 42.8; 42.3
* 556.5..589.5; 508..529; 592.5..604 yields 1.8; 40.2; 40.6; 40.5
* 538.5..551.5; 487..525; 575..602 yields 1.9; 39.2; 42.2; 40.6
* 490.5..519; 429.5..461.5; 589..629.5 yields 1.4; 39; 43.5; 40.7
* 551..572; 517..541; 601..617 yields 3.0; 39.9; 40.3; 40.1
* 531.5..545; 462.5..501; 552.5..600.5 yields 0.6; 38.6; 39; 38.8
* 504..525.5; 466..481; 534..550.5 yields -1.6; 38.9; 35.8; 37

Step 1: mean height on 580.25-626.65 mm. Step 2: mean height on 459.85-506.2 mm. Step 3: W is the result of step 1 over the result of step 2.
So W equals 1.1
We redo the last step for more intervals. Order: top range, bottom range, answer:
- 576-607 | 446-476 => 1.07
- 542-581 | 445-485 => 0.92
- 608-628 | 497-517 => 1.17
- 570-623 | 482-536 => 1.06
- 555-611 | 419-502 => 1.03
